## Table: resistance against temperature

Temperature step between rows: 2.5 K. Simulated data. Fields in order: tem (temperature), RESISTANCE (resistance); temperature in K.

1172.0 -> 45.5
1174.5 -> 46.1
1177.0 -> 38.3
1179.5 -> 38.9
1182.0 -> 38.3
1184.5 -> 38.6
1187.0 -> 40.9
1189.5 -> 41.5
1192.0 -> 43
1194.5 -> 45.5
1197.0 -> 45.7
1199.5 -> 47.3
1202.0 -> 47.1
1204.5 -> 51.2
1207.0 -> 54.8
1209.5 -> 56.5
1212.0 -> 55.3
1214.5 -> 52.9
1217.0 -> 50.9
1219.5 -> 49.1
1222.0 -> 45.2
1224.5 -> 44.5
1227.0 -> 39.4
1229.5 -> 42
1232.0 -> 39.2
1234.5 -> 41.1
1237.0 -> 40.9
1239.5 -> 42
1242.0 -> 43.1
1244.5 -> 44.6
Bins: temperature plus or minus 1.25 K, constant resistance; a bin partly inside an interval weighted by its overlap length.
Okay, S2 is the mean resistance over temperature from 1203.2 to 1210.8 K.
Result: 54.1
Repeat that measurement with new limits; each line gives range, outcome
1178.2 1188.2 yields 39.2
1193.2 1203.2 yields 46.4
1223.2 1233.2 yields 41.3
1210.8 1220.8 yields 52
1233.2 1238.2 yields 41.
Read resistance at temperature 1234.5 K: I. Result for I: 41.1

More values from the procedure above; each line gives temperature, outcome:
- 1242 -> 43.1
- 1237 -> 40.9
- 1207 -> 54.8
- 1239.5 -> 42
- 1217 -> 50.9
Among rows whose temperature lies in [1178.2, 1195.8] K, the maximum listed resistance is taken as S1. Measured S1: 45.5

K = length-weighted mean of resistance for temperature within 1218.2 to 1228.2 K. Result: 44.6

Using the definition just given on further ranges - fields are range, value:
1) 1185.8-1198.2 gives 43.3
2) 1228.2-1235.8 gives 40.8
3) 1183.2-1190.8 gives 40.3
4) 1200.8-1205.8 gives 49.2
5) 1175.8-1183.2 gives 38.5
